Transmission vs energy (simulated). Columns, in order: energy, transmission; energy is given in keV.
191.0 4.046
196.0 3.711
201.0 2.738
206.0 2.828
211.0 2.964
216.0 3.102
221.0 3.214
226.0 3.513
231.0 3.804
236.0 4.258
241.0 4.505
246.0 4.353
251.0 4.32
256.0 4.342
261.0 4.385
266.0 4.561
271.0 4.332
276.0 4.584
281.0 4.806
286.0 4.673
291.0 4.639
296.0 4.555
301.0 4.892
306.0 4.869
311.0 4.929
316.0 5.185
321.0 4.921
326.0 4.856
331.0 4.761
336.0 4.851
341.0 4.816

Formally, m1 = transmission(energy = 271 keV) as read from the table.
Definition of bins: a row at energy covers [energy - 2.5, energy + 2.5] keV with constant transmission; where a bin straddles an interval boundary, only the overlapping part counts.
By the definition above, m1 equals 4.332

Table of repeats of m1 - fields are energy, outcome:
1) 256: 4.342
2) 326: 4.856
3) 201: 2.738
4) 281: 4.806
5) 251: 4.32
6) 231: 3.804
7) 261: 4.385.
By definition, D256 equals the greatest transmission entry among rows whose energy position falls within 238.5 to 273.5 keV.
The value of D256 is 4.561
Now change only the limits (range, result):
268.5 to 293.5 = 4.806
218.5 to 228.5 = 3.513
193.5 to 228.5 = 3.711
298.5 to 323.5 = 5.185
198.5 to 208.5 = 2.828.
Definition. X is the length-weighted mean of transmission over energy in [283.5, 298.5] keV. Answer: 4.62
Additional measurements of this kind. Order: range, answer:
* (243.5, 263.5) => 4.35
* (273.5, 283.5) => 4.7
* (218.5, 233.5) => 3.51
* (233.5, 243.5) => 4.38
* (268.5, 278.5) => 4.46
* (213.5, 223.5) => 3.16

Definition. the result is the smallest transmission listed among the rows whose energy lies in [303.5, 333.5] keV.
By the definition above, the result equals 4.761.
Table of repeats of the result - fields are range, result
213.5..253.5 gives 3.102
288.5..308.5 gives 4.555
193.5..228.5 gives 2.738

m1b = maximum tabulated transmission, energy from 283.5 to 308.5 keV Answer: 4.892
